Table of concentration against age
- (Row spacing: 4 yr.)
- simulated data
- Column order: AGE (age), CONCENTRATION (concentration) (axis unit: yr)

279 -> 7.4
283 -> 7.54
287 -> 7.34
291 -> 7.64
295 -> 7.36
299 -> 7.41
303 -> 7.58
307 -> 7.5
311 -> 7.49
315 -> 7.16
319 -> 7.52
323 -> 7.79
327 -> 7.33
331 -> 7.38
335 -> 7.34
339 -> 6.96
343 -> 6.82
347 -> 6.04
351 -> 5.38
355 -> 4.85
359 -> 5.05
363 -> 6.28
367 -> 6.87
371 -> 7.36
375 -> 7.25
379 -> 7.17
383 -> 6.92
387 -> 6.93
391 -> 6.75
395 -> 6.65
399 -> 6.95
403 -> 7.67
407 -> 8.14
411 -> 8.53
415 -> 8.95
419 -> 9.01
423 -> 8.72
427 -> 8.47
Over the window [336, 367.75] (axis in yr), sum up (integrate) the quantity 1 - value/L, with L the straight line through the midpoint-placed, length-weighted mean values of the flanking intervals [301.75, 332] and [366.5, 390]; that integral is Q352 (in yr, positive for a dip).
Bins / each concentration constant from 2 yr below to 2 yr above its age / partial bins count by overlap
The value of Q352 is 5.3 yr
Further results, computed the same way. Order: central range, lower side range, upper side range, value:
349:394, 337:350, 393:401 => 1.53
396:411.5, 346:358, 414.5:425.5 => 0.69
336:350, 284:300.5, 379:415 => 1.61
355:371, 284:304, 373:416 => 2.91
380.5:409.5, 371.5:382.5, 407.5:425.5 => 2.68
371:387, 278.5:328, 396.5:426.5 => 1.80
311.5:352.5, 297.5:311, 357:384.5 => 0.93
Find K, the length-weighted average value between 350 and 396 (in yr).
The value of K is 6.47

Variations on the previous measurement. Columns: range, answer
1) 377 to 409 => 7.15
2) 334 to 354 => 6.38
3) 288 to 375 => 6.92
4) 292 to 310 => 7.47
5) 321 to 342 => 7.33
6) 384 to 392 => 6.86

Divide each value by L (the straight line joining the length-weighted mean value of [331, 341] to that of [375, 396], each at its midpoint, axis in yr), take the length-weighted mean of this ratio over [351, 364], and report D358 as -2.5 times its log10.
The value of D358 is 0.31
